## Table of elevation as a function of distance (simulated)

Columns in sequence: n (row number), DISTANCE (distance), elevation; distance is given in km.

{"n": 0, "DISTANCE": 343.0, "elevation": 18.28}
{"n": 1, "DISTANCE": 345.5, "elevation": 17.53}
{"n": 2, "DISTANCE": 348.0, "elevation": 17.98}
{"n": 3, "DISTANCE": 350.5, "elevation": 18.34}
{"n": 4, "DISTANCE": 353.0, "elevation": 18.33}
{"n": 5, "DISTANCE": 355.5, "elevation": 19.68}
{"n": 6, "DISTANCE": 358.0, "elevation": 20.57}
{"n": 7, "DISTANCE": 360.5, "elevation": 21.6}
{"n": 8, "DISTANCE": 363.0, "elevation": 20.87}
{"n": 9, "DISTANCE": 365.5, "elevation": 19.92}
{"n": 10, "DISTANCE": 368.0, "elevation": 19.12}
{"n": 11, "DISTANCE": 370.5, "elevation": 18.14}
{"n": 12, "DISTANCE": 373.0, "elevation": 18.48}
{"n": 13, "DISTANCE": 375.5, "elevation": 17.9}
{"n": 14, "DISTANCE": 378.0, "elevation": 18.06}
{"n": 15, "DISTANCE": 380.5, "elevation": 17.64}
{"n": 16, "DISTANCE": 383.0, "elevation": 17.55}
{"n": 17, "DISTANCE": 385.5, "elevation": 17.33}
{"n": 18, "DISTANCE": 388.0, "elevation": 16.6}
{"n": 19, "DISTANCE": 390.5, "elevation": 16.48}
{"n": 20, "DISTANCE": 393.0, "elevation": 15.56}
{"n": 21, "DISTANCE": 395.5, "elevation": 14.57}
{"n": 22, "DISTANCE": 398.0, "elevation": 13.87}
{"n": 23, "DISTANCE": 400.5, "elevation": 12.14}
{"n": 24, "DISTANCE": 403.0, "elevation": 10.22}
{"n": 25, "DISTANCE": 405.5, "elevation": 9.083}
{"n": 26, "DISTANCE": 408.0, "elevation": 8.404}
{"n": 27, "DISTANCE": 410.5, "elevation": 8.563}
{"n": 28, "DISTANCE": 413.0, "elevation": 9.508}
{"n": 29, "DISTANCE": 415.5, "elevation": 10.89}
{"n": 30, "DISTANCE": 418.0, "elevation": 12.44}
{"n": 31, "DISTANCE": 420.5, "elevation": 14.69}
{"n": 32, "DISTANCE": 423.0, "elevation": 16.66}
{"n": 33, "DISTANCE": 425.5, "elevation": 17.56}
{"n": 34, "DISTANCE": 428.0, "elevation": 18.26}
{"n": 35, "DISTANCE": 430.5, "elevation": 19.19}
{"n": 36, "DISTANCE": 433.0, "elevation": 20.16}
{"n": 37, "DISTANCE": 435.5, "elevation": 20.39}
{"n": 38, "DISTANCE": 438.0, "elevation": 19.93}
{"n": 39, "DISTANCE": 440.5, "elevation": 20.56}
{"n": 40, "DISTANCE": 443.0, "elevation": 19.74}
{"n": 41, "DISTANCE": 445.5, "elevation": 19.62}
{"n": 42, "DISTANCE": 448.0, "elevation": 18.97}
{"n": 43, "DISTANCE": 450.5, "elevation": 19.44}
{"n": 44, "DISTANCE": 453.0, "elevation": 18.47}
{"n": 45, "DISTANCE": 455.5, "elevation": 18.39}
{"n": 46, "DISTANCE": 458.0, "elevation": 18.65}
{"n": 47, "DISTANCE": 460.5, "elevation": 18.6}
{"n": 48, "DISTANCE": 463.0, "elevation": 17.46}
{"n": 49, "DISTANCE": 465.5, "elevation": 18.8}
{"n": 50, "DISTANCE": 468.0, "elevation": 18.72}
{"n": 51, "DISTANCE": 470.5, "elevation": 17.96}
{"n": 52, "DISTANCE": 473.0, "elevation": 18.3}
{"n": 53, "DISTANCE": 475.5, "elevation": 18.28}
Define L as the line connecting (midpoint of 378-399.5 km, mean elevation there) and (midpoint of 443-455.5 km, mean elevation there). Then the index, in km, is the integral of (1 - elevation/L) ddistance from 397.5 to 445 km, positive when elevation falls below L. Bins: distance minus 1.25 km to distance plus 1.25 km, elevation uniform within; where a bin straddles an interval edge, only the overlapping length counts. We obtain 7.93 km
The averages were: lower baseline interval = 16.3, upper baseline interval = 19.1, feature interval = 14.9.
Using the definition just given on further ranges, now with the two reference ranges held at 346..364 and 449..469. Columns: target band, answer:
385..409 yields 7.3 km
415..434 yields 2.5 km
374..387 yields 1.1 km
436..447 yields -0.7 km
